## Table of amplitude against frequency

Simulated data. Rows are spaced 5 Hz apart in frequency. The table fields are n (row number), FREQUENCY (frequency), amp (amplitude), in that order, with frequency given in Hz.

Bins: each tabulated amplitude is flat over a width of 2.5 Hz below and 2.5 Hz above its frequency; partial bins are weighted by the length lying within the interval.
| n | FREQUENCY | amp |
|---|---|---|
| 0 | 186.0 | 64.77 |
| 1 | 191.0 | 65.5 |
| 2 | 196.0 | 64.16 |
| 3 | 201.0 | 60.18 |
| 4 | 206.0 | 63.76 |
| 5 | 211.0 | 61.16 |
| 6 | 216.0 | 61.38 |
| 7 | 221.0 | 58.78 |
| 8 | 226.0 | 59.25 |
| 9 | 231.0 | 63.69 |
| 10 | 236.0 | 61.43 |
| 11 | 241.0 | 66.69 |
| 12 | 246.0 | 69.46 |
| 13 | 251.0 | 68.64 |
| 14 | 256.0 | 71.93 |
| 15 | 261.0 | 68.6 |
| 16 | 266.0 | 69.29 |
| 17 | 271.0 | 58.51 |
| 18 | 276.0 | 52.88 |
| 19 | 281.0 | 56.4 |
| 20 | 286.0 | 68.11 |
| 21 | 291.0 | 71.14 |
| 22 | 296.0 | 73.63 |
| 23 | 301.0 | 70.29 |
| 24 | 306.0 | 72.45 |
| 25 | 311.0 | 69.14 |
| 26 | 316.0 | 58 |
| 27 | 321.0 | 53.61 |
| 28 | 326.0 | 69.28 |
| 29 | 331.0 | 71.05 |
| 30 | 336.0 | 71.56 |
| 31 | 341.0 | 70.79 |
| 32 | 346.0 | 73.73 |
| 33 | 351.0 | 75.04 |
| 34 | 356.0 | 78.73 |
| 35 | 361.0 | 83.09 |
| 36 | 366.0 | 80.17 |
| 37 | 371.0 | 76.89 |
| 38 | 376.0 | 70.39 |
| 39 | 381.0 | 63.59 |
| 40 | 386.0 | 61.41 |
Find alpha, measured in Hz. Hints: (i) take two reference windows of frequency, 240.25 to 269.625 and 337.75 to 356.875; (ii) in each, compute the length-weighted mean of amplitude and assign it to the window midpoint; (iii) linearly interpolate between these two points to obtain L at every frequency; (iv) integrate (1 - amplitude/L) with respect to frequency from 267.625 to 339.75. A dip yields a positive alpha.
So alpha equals 6.1 Hz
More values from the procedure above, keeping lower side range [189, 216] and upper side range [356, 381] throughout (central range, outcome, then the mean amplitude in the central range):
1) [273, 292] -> 2.20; 61.3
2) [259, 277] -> 1.36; 62.9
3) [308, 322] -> 2.05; 61.4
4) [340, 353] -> 0.20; 73.4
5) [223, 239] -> 0.87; 61.5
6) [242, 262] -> -0.81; 69.5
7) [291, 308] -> -0.31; 72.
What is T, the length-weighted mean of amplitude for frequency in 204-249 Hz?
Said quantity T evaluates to 62.9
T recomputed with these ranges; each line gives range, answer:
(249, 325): 65.6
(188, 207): 63.4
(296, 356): 69.3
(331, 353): 72.5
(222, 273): 65.6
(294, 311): 71.6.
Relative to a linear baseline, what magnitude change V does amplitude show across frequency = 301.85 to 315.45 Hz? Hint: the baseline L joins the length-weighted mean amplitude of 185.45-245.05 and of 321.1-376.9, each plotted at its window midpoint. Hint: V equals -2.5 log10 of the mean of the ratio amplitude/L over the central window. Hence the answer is 0.024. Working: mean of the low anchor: 62.7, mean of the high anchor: 73.8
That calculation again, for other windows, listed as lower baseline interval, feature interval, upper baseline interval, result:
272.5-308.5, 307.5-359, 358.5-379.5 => 0.04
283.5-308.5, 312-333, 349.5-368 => 0.18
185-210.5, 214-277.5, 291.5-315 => 0.04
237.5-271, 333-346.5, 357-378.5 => 0.05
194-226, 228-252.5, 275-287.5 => -0.09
